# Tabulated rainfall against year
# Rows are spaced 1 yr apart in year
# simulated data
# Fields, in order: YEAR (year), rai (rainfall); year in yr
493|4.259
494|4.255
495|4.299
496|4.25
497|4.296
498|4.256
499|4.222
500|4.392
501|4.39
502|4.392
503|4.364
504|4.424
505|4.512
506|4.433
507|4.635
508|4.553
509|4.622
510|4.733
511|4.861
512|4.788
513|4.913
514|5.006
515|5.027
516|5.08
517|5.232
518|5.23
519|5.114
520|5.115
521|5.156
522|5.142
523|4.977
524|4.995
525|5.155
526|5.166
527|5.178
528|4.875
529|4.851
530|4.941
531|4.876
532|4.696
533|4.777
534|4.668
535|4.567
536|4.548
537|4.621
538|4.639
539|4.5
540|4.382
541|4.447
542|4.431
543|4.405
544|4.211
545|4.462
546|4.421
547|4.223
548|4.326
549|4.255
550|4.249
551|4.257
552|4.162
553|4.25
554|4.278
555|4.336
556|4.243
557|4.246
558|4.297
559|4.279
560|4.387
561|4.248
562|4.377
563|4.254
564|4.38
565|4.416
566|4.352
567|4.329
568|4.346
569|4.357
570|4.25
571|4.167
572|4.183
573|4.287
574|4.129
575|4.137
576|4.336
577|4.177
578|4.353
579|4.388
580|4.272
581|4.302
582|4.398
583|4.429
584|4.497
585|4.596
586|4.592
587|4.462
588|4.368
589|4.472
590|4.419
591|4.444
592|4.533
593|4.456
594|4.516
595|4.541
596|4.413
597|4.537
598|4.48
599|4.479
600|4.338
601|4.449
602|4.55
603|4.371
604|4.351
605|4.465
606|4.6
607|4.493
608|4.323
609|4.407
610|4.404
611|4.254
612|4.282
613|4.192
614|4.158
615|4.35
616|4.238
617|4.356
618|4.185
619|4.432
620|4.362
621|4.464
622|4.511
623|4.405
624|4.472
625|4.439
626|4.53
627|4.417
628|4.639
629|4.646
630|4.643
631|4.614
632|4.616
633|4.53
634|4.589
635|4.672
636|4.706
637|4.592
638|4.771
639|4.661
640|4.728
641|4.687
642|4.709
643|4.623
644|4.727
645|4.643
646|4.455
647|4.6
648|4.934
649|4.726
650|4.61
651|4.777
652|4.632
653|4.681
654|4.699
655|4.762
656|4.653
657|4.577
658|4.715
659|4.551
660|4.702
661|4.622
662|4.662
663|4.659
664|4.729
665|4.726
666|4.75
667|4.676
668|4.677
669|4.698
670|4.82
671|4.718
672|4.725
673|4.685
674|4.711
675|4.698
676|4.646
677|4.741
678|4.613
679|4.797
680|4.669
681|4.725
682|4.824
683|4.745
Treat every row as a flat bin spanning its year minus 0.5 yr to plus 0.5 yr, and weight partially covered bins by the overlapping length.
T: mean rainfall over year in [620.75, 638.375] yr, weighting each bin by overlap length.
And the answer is 4.57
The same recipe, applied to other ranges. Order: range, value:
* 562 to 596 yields 4.37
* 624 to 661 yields 4.64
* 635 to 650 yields 4.68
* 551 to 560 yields 4.27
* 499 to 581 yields 4.55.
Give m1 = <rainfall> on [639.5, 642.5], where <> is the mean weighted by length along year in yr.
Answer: 4.71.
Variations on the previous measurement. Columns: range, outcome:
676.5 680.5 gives 4.71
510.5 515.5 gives 4.92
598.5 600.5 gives 4.41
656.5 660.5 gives 4.64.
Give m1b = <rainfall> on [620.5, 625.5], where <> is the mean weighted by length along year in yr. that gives 4.46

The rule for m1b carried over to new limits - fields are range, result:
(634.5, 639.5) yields 4.68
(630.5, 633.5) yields 4.59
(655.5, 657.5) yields 4.62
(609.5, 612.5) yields 4.31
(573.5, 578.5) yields 4.23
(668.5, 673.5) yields 4.73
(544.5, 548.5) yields 4.36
